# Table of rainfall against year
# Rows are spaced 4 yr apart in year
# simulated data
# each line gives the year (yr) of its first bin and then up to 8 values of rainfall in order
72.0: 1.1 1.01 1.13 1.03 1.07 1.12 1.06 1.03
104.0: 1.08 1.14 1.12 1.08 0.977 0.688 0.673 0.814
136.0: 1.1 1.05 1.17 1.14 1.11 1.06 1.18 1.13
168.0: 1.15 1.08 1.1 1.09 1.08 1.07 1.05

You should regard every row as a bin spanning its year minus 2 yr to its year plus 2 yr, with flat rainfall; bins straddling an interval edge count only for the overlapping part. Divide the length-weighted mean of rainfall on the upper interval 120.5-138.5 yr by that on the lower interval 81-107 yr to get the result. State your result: 0.8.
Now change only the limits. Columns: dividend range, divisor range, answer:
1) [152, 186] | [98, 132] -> 1.15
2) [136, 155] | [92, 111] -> 1.03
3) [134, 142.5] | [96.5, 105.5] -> 1.02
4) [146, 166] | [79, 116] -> 1.04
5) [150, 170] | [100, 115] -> 1.02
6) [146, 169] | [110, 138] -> 1.22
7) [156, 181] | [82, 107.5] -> 1.05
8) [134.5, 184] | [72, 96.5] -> 1.04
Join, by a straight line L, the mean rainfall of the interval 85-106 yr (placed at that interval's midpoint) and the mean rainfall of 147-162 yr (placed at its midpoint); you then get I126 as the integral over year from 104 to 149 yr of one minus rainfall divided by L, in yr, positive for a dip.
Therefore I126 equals 4.1 yr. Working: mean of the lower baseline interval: 1.07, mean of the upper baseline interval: 1.12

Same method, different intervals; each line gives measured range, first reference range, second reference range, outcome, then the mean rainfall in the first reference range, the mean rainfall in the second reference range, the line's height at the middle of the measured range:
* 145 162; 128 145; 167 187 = -1.57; 0.983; 1.1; 1.03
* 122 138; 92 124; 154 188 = 3.75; 1.05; 1.11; 1.07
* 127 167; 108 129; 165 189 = -1.38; 0.941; 1.1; 1.02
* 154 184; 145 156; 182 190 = -0.42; 1.12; 1.08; 1.1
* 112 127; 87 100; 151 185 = 2.22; 1.08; 1.11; 1.09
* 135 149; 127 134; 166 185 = -4.53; 0.754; 1.1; 0.842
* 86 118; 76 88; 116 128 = -4.49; 1.07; 0.847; 0.957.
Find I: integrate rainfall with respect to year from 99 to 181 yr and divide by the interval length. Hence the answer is 1.05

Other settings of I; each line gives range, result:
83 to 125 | 1.04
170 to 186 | 1.09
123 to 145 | 0.915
